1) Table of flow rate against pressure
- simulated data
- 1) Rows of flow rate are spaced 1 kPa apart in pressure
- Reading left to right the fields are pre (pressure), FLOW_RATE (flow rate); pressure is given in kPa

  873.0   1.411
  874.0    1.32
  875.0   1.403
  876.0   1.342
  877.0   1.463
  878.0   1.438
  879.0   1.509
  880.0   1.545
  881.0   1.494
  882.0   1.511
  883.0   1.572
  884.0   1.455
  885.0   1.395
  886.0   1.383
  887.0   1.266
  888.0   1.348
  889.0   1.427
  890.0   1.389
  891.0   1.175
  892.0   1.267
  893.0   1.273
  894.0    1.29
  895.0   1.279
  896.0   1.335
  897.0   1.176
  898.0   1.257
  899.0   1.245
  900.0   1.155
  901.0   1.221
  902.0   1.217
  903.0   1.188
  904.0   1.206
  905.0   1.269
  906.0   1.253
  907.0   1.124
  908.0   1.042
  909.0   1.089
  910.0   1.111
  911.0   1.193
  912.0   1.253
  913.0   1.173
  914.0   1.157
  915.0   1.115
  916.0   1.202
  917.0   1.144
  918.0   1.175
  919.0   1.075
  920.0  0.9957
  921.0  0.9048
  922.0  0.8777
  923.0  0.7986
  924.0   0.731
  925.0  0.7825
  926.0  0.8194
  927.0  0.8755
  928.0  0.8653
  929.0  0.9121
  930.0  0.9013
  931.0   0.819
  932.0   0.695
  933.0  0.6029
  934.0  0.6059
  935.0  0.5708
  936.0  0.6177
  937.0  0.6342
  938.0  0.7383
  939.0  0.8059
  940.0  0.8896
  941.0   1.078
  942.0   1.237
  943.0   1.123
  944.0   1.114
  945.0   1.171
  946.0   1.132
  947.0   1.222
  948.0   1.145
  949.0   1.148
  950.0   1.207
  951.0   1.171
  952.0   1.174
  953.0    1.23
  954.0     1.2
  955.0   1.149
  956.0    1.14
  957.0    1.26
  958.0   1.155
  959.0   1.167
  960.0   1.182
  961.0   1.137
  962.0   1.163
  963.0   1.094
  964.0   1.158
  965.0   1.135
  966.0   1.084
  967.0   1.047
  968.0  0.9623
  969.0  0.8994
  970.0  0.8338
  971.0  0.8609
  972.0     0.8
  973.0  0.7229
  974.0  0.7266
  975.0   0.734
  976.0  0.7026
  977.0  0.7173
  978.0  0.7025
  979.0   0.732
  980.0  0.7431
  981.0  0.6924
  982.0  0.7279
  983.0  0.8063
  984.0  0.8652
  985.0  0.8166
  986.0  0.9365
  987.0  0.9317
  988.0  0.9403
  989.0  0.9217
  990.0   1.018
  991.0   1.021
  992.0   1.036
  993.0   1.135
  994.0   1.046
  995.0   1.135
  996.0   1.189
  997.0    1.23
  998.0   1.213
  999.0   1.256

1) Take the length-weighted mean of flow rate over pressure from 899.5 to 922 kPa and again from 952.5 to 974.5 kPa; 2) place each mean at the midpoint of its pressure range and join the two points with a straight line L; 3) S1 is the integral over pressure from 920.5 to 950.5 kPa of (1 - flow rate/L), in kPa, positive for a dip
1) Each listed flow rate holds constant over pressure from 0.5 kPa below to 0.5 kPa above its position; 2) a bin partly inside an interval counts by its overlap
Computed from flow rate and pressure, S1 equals 5.4 kPa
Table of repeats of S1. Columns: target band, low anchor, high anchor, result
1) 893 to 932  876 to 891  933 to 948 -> 3.1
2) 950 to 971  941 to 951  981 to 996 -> -0.4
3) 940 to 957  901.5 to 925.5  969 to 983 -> -4.9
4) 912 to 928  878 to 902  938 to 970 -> 3.2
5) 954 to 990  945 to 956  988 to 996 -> 5.7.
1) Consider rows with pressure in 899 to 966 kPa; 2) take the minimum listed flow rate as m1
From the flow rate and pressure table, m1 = 0.5708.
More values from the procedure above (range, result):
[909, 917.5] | 1.089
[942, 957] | 1.114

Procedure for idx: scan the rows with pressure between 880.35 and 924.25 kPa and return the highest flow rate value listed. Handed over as 1.572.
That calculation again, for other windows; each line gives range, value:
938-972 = 1.26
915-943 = 1.237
